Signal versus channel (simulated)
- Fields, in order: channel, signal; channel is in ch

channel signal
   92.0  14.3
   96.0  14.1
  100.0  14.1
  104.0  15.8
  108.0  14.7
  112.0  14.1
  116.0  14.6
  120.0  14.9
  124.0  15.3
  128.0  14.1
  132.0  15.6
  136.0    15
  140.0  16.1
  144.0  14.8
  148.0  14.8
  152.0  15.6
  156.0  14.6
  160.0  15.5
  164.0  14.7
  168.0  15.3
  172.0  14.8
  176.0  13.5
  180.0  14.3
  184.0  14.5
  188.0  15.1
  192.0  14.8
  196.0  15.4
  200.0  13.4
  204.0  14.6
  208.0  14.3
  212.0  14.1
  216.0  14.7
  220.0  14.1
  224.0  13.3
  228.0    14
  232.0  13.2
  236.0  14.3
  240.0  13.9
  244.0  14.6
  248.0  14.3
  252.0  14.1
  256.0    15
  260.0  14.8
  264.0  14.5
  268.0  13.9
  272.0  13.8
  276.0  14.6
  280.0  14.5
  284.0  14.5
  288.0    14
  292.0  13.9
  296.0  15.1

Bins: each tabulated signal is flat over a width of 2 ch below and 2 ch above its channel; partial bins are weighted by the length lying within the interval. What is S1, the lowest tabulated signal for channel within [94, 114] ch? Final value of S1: 14.1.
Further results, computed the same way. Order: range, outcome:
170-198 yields 13.5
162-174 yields 14.7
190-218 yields 13.4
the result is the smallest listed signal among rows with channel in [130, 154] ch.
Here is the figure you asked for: 14.8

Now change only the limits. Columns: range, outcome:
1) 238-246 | 13.9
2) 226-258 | 13.2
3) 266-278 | 13.8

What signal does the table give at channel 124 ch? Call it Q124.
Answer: 15.3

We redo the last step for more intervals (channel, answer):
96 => 14.1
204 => 14.6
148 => 14.8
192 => 14.8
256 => 15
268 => 13.9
